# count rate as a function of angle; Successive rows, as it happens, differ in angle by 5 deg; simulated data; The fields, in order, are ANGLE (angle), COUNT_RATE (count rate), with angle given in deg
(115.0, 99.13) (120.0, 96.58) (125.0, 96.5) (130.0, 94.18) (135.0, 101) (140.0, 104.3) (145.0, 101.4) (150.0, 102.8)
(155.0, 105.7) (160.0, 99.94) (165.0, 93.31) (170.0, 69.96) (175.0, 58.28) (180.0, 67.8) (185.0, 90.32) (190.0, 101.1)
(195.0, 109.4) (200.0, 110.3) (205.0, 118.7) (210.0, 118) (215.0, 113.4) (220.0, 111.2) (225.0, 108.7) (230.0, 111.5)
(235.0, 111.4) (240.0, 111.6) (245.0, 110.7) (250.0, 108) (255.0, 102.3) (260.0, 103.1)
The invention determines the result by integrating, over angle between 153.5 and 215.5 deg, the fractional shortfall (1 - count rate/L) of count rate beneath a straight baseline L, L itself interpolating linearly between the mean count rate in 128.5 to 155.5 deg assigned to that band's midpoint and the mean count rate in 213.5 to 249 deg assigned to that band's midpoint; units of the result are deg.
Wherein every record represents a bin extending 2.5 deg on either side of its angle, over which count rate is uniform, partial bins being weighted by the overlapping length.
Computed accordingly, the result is 6.0 deg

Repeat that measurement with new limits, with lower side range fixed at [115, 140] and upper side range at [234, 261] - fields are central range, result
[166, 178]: 3.98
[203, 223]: -1.91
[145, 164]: -0.32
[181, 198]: 0.90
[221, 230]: -0.32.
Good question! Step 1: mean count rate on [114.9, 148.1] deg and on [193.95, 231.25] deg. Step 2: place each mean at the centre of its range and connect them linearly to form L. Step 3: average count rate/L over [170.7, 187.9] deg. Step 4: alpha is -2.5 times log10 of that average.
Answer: 0.42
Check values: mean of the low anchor 99.1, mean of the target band 72.6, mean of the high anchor 113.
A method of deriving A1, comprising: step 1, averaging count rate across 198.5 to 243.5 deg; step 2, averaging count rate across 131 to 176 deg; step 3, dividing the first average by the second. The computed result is 1.20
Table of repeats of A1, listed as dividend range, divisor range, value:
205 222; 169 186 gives 1.64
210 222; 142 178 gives 1.26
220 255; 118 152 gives 1.10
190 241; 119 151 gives 1.12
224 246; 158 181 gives 1.42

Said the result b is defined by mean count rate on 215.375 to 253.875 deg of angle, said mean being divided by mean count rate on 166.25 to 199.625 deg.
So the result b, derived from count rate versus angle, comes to 1.30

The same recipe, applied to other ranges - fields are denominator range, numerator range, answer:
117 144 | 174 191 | 0.80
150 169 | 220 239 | 1.13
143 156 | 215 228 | 1.07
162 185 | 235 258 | 1.45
